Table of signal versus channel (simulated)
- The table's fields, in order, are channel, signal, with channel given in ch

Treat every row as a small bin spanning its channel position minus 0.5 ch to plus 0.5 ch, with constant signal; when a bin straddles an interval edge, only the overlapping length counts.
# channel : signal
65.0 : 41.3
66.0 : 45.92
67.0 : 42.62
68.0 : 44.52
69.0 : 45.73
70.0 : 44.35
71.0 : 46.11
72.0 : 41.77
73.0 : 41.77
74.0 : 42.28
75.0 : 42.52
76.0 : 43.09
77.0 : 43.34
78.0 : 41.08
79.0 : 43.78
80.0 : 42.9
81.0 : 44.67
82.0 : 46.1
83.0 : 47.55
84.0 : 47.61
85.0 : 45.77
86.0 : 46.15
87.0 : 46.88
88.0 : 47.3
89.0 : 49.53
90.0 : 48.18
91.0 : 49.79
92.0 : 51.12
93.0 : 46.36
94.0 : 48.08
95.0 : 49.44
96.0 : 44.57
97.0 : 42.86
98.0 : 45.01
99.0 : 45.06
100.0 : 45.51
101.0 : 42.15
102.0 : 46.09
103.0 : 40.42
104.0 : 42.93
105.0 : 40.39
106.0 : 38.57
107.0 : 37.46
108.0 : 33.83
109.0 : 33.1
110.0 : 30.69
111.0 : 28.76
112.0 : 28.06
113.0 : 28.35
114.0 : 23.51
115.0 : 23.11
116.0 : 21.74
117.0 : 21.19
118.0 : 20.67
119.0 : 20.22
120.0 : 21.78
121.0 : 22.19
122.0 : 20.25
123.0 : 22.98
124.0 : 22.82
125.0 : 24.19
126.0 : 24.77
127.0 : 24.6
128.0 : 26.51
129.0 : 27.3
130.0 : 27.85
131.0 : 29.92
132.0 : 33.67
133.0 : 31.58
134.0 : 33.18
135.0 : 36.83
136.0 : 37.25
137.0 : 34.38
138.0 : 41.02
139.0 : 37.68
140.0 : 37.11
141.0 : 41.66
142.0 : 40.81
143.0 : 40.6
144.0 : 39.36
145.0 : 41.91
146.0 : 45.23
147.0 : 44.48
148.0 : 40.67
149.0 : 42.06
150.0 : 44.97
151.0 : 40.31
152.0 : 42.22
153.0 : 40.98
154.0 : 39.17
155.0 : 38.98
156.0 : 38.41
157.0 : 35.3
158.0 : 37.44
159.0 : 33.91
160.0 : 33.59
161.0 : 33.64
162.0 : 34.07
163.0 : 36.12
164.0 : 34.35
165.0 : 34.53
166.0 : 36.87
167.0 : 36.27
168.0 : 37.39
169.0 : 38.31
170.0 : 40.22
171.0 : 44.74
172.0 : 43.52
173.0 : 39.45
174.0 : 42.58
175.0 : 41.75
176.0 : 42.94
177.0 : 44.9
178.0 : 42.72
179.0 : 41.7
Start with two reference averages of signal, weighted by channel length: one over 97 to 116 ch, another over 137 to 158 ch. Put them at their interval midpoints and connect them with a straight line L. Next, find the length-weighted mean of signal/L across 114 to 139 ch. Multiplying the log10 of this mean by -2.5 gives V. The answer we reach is 0.37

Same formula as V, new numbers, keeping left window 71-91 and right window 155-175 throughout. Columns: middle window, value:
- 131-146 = 0.062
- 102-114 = 0.222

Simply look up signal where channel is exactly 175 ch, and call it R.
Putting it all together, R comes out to 41.75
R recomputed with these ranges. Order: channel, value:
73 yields 41.77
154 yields 39.17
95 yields 49.44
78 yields 41.08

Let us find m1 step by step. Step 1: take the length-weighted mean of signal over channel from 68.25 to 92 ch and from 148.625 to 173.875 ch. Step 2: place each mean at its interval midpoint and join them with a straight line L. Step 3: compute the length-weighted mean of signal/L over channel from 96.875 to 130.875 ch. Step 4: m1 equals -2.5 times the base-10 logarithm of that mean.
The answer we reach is 0.36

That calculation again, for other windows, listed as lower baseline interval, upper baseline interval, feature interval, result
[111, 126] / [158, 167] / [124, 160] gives -0.22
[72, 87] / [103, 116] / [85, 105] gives -0.21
